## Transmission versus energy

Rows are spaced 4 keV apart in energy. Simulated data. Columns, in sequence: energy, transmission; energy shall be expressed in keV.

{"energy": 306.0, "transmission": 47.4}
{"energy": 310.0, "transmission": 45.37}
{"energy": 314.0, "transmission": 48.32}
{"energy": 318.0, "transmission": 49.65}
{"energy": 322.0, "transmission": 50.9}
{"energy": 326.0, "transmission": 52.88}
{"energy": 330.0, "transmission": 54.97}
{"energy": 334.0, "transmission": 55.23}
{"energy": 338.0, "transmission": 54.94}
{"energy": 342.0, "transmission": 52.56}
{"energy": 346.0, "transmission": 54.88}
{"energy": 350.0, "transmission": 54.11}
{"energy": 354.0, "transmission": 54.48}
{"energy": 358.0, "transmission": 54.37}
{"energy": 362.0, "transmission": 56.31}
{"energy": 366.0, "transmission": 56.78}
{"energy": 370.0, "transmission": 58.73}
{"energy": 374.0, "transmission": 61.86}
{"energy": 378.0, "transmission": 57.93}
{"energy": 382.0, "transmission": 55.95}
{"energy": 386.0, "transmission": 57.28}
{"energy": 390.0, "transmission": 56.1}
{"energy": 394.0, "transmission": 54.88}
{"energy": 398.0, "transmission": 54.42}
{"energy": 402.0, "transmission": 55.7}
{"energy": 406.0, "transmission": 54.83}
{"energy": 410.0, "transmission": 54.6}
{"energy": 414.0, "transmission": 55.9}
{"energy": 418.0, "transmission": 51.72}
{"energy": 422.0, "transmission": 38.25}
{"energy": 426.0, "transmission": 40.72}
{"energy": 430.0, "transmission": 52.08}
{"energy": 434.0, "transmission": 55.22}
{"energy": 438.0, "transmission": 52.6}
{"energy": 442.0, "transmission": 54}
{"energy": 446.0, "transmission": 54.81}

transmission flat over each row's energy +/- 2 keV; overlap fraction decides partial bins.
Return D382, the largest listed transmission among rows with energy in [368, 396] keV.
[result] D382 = 61.86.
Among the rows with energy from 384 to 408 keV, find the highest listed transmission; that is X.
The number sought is 57.28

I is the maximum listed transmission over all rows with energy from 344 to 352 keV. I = 54.88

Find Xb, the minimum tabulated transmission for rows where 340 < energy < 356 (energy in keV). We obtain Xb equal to 52.56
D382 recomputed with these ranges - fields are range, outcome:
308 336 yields 55.23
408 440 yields 55.9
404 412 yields 54.83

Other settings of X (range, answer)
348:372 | 58.73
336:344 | 54.94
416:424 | 51.72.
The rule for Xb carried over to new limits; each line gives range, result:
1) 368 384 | 55.95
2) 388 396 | 54.88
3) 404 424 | 38.25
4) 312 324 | 48.32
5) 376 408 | 54.42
